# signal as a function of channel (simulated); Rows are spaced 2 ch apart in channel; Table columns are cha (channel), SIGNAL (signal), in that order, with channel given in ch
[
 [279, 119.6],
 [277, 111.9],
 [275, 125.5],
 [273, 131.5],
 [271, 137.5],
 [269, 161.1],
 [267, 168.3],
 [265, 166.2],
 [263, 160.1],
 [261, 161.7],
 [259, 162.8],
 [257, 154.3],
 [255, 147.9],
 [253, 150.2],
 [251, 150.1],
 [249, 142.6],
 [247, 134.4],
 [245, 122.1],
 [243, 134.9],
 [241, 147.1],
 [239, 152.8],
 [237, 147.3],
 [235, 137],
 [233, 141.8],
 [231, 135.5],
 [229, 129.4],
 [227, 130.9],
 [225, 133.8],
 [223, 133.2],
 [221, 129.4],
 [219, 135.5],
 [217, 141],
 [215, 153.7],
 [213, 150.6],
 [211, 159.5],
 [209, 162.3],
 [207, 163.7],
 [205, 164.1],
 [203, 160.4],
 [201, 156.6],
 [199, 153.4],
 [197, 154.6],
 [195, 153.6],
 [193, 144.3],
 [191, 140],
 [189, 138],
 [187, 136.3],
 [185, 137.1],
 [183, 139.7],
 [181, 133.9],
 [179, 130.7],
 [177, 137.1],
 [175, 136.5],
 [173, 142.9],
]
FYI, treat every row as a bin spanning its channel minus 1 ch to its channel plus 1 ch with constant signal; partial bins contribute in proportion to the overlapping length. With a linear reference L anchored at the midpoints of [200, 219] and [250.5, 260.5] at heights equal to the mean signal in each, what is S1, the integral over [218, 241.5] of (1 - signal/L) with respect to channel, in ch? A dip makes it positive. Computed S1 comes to 2.6 ch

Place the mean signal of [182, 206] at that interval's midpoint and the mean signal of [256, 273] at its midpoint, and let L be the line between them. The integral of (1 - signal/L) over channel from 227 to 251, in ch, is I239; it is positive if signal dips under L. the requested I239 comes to 2.4 ch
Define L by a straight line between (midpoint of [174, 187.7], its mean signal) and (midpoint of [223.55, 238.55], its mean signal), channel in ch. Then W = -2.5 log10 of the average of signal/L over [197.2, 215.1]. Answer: -0.16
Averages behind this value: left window 136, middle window 158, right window 137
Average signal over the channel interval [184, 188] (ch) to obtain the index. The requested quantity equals 137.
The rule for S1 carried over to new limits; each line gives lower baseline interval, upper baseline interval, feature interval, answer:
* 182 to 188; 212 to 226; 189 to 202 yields -1.0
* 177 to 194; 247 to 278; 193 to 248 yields -1.1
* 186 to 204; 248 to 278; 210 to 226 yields 0.7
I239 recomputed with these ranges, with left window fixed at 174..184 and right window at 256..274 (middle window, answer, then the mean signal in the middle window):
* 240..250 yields 0.99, 136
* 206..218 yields -0.99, 155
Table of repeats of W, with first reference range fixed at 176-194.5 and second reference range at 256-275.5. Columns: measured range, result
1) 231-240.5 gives 0.03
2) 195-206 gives -0.12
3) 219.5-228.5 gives 0.11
